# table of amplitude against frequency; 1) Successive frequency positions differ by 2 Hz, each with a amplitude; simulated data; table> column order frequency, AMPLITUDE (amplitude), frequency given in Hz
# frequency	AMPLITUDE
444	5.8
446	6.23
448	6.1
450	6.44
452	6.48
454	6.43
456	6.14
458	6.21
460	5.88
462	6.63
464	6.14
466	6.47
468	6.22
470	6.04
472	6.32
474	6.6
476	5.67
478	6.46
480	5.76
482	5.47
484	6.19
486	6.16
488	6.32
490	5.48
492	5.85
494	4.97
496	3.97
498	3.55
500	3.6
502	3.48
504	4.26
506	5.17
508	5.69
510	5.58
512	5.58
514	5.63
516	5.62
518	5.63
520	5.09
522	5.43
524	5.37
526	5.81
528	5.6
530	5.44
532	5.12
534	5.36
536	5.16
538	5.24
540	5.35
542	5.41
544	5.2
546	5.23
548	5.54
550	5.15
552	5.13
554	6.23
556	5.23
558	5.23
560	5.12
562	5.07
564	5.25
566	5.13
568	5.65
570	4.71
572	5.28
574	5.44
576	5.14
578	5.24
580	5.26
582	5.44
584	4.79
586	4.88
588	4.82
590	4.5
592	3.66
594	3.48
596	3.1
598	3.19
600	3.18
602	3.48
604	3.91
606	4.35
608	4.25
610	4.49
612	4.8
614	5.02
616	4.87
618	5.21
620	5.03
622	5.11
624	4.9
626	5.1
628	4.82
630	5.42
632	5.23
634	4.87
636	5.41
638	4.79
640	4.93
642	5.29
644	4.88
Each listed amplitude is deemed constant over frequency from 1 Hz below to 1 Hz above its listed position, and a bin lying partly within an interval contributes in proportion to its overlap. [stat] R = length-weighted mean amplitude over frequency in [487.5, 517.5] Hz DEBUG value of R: 4.97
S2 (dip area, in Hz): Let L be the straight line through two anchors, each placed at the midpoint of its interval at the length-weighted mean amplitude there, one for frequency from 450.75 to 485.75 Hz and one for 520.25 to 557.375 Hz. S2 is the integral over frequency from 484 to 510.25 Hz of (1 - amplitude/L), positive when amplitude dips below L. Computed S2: 4.0 Hz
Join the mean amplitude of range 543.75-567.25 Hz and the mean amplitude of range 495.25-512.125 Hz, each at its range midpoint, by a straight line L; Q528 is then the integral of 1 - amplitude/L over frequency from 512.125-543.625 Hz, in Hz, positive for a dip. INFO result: -3.6 Hz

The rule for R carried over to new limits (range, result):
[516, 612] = 4.94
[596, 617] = 4.1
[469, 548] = 5.38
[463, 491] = 6.09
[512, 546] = 5.4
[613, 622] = 5.04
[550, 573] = 5.27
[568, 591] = 5.07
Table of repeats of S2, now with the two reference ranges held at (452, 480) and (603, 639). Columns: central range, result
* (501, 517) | 2.0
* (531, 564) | 1.3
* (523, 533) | 0.4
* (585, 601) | 4.0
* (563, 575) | 0.2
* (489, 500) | 2.4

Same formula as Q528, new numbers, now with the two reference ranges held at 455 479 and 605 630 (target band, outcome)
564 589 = 0.37 Hz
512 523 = 0.54 Hz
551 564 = 0.18 Hz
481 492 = 0.25 Hz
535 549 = 0.60 Hz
